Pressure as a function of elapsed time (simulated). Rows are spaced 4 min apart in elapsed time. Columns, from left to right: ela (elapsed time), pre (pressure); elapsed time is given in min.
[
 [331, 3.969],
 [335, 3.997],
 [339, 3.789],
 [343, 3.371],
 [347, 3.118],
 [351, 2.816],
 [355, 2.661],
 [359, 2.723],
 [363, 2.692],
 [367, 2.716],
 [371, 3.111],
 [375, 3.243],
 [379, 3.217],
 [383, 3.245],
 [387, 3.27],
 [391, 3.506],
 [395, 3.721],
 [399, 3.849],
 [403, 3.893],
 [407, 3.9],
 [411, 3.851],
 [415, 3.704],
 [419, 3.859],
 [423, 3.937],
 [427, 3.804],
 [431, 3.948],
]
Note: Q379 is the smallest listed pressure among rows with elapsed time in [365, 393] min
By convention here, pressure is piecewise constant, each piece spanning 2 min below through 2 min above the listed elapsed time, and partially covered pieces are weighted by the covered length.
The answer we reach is 2.716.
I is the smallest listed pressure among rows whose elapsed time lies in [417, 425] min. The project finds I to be 3.859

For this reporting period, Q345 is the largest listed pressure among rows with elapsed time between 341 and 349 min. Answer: 3.371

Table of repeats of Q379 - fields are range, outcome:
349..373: 2.661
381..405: 3.245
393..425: 3.704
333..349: 3.118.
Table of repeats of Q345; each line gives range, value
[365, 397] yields 3.721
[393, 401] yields 3.849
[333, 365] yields 3.997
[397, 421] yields 3.9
